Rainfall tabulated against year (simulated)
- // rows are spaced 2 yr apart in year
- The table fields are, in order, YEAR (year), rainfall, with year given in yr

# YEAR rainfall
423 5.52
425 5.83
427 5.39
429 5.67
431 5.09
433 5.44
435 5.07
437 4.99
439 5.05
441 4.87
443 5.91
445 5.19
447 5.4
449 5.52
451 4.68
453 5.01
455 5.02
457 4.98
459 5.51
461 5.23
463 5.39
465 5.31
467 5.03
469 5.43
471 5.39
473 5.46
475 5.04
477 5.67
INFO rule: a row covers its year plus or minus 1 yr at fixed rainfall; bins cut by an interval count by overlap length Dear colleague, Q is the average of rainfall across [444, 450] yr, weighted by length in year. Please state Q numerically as 5.37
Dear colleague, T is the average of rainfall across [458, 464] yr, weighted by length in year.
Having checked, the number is 5.38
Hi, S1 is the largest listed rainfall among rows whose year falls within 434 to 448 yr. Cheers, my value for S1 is 5.91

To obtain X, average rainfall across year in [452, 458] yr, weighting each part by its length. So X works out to 5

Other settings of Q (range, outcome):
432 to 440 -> 5.14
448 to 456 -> 5.06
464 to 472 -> 5.29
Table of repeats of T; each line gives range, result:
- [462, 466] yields 5.35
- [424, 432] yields 5.5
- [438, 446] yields 5.26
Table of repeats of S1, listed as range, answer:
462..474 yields 5.46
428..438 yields 5.67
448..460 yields 5.52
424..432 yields 5.83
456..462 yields 5.51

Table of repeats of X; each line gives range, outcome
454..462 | 5.19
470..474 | 5.42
